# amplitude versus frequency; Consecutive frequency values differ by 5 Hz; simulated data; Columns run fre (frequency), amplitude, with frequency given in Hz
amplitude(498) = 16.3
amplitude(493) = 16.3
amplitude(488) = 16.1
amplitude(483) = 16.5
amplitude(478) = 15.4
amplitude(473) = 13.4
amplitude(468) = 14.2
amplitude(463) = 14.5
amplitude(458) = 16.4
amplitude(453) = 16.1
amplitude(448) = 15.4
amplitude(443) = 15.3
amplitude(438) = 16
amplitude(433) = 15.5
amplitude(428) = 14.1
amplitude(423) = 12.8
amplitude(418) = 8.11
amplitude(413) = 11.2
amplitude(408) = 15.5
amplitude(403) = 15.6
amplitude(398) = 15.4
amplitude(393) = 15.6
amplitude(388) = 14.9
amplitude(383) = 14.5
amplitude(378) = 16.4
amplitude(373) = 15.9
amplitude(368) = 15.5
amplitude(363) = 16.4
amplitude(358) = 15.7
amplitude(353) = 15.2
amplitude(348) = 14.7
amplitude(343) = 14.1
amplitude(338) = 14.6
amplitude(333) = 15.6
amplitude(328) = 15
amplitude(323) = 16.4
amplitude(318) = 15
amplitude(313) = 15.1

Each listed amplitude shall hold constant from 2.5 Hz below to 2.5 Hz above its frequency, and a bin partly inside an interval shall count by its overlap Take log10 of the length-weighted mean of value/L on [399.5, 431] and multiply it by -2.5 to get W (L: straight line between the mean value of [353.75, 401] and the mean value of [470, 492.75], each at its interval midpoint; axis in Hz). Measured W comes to 0.19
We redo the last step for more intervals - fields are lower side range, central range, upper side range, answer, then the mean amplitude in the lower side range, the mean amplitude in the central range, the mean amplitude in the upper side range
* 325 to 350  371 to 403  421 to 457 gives -0.034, 14.8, 15.5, 15.1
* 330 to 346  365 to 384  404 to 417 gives -0.132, 14.8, 15.7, 13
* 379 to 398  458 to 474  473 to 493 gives 0.083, 15.2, 14.5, 15.7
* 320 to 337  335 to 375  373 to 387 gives 0.018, 15.6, 15.3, 15.5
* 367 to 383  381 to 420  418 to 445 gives 0.085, 15.8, 13.9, 14.1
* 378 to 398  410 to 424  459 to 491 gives 0.385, 15.2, 10.7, 15.1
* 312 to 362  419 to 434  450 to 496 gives 0.148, 15.2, 13.4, 15.4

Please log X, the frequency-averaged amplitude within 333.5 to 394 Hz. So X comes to 15.3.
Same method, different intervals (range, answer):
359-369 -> 16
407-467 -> 14.2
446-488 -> 15.3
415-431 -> 11.8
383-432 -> 13.8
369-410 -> 15.5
